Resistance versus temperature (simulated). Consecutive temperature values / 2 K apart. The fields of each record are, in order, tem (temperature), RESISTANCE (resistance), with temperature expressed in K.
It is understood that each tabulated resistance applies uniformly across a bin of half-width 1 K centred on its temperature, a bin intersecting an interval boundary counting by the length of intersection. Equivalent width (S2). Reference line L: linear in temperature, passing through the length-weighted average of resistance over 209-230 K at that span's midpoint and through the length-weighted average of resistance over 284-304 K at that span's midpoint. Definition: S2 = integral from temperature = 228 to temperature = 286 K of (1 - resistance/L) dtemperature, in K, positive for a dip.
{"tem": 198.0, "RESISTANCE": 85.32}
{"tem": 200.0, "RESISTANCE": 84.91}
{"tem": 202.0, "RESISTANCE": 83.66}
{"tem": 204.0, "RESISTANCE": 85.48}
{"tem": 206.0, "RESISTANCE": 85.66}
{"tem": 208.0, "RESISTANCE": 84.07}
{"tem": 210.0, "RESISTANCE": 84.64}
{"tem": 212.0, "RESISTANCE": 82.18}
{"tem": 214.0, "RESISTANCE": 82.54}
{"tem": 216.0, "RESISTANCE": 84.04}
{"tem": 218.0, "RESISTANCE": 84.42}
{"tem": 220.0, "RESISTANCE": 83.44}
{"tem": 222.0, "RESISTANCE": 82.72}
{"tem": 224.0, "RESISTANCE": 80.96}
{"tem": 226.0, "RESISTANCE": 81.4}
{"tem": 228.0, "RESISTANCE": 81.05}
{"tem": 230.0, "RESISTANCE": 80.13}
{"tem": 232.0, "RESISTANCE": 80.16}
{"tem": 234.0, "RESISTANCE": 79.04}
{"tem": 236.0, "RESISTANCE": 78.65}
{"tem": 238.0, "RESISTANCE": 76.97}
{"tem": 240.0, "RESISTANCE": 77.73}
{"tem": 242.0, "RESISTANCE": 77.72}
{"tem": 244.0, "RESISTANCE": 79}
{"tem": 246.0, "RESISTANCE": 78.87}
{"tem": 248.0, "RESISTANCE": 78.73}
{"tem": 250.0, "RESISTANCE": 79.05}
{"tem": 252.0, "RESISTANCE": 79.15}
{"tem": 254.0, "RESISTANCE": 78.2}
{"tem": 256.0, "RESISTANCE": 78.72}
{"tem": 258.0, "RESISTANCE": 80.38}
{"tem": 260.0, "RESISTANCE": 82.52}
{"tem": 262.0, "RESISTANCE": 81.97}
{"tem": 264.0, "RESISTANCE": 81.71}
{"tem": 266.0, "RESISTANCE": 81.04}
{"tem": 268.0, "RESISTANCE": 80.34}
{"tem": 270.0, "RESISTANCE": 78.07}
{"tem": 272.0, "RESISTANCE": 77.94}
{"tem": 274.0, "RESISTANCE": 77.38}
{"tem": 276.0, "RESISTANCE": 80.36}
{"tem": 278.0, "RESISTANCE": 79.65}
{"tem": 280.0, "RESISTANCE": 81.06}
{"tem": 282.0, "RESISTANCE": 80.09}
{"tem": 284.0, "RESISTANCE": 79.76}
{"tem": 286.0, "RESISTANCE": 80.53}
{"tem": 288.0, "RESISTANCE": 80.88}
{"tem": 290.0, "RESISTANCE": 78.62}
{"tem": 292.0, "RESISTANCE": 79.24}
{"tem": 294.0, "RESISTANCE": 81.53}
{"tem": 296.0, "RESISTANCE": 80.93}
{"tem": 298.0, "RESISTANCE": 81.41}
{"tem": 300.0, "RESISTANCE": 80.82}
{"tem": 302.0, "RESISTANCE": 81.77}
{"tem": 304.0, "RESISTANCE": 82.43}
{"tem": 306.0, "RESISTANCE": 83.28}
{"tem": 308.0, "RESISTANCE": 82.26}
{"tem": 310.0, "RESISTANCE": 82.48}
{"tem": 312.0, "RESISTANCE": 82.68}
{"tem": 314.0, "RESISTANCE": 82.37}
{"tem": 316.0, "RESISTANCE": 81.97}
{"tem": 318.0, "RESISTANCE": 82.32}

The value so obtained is 1.5 K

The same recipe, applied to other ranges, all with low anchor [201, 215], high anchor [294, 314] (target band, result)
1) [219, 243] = 1.0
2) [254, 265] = 0.3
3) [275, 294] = 0.5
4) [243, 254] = 0.6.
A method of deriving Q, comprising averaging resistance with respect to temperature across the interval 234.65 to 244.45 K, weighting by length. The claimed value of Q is 78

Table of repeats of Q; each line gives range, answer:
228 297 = 79.6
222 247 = 79.4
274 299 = 80.2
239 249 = 78.4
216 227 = 82.7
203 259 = 80.9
